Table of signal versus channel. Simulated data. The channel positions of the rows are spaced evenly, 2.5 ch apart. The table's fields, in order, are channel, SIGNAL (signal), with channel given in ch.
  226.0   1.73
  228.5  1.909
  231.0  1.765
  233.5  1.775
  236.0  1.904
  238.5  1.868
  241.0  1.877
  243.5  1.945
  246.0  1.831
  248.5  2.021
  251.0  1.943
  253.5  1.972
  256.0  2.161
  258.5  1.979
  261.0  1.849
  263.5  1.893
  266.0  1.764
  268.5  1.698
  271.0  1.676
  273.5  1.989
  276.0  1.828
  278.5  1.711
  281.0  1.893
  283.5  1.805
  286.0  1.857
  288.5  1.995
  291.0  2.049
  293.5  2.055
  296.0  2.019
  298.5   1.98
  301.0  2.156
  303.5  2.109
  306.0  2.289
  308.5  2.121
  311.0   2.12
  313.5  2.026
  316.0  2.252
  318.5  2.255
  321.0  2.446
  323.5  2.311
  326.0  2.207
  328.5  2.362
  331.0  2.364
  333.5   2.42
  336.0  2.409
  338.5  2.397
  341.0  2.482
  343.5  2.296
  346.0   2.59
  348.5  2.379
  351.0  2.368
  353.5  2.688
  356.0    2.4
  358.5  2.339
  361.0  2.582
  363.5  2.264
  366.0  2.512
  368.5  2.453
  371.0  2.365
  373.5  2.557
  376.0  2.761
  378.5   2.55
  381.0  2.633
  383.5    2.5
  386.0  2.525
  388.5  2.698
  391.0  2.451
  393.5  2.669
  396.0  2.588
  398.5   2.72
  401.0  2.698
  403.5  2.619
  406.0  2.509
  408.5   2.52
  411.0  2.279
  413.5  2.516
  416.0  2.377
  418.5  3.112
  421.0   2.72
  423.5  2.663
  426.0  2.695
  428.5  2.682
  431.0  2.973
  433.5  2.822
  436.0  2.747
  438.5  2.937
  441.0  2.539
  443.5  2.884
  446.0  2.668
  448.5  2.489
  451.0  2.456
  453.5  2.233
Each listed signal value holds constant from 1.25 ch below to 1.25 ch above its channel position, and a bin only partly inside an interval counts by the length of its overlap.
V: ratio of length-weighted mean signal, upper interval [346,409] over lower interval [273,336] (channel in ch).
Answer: 1.20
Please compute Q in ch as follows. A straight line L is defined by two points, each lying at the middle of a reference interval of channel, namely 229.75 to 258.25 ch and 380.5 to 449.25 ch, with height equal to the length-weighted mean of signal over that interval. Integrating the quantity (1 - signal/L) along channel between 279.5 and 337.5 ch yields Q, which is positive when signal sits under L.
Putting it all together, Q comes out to 1.2 ch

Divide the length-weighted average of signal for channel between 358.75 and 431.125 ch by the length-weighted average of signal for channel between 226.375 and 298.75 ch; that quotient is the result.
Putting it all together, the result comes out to 1.36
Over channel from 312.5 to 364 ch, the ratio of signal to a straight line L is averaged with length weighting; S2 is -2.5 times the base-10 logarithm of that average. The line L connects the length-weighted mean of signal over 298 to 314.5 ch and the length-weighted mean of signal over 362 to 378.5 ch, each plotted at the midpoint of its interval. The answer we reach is -0.03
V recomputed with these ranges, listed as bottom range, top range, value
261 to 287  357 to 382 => 1.38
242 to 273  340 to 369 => 1.29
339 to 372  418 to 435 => 1.15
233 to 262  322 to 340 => 1.22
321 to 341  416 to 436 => 1.17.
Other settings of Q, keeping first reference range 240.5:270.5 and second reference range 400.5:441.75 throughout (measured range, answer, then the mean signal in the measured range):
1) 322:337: -0.7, 2.35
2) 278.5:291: 1.0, 1.89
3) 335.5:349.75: -0.7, 2.43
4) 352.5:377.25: -0.8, 2.49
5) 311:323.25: -0.3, 2.24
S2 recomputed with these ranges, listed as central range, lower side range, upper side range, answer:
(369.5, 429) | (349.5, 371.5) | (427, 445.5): 0.01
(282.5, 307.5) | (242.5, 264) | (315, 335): 0.07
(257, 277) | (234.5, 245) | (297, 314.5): 0.08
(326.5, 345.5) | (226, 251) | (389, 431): -0.04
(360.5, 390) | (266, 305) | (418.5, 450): -0.05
